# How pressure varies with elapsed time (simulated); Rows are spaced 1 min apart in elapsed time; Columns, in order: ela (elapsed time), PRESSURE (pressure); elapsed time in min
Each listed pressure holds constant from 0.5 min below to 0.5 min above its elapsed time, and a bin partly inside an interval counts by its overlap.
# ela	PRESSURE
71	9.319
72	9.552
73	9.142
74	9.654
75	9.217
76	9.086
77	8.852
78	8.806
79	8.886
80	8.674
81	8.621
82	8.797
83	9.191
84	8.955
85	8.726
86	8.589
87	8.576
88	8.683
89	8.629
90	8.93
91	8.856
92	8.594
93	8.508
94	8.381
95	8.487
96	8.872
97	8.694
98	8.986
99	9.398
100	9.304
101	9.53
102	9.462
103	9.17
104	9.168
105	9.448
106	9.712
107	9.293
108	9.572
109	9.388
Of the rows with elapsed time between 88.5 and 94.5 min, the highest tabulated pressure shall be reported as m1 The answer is 8.93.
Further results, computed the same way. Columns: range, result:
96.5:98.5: 8.986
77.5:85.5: 9.191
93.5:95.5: 8.487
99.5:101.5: 9.53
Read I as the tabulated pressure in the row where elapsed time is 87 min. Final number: 8.576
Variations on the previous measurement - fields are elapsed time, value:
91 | 8.856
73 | 9.142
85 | 8.726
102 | 9.462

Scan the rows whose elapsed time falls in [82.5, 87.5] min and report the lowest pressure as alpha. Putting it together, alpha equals 8.576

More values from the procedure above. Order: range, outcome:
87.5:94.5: 8.381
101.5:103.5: 9.17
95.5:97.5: 8.694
